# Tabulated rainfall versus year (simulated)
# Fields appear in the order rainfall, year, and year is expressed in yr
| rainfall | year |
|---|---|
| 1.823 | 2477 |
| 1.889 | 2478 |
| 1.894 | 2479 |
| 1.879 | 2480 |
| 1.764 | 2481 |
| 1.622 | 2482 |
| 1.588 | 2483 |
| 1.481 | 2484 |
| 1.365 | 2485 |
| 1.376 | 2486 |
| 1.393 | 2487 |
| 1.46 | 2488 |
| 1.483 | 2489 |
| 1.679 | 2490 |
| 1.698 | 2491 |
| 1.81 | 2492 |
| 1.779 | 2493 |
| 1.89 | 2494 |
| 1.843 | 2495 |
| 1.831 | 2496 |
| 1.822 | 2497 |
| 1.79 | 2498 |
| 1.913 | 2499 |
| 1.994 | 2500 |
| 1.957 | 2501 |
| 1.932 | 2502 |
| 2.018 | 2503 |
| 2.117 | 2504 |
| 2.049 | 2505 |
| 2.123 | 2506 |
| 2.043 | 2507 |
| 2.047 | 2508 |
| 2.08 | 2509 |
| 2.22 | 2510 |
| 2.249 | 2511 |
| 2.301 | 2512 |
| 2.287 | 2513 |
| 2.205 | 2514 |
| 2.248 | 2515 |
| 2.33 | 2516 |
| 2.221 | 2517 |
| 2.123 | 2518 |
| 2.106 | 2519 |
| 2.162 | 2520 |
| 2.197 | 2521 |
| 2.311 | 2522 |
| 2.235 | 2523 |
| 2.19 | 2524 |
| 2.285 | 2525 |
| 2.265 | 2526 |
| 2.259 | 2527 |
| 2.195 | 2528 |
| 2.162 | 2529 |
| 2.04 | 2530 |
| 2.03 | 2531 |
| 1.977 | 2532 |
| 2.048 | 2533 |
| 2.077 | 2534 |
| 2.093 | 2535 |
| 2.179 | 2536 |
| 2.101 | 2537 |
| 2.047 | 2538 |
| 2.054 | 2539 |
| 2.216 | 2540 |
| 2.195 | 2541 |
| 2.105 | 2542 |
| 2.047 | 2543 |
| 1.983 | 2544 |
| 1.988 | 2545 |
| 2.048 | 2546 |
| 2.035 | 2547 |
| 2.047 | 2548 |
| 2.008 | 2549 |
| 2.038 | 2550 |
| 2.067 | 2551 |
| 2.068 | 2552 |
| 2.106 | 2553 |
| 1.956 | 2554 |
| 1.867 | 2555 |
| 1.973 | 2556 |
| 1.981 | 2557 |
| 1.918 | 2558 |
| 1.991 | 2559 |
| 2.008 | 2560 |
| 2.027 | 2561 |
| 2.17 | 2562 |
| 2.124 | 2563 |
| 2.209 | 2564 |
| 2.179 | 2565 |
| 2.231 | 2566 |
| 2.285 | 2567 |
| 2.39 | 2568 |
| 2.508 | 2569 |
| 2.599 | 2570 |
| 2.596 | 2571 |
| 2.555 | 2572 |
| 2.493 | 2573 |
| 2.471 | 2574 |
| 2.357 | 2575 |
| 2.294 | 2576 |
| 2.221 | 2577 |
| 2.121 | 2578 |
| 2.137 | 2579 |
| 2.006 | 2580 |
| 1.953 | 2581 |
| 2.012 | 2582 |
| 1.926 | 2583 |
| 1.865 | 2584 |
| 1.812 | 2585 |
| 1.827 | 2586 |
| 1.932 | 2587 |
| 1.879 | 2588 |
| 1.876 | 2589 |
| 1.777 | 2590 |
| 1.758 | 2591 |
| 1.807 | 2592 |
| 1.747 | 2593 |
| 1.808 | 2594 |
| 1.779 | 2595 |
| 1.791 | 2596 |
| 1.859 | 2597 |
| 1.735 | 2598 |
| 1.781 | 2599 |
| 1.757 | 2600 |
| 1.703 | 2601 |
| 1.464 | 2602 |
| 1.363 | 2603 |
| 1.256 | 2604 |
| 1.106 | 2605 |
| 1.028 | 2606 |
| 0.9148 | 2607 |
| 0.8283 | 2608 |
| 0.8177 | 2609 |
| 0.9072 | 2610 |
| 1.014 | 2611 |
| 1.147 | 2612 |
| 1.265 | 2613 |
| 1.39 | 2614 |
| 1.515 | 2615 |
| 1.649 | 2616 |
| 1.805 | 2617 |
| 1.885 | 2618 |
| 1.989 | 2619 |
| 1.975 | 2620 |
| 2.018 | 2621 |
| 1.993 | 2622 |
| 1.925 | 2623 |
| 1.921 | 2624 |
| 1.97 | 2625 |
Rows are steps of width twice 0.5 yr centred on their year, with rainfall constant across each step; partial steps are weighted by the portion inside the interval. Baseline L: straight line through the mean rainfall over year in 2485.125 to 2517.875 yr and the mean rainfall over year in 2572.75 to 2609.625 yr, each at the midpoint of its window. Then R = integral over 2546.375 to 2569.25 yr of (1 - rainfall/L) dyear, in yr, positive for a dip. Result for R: -3.3 yr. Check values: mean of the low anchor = 1.94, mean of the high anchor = 1.76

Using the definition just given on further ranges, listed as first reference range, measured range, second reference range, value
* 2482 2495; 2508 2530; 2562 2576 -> -3.8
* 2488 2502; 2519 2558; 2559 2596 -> -2.8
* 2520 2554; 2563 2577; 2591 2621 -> -4.4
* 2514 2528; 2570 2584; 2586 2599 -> -2.5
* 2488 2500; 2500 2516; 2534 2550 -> -2.3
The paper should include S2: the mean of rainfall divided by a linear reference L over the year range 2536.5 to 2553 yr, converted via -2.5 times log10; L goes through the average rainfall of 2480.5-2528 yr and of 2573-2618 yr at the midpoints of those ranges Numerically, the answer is -0.13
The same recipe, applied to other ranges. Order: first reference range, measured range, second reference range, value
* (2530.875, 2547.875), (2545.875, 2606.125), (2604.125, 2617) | -0.236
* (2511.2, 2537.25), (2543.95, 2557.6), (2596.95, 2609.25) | -0.063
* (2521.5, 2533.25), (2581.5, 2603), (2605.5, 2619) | -0.207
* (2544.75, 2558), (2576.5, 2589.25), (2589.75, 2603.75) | -0.094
